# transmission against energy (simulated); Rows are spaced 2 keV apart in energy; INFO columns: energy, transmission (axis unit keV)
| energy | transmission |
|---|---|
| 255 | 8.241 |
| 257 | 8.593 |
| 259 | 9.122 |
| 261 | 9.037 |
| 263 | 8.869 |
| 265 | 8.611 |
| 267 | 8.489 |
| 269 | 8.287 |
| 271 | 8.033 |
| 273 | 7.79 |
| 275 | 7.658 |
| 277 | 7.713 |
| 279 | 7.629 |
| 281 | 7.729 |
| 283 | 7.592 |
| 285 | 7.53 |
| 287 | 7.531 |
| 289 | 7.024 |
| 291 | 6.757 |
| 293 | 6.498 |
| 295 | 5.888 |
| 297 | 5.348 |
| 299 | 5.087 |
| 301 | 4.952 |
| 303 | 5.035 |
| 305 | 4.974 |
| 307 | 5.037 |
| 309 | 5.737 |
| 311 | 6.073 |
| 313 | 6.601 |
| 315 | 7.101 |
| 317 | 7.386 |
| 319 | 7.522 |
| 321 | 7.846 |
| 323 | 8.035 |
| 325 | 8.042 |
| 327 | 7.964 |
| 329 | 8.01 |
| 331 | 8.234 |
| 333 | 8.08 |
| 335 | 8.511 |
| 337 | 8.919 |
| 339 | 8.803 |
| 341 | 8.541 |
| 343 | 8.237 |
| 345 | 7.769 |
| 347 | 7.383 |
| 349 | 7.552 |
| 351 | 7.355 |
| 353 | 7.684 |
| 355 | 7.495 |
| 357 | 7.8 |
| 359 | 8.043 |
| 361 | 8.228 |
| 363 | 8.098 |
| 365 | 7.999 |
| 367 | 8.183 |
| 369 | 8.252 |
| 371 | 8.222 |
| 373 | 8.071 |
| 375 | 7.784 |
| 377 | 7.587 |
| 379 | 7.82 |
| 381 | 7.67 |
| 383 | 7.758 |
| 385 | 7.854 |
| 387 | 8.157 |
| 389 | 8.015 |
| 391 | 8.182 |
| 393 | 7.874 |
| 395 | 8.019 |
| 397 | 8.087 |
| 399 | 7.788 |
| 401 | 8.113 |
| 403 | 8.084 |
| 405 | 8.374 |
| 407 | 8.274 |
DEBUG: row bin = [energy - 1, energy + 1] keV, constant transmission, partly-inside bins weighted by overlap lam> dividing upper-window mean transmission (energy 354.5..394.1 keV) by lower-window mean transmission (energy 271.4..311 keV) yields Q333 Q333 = 1.22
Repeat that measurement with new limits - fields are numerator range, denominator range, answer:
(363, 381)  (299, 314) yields 1.46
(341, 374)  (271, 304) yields 1.17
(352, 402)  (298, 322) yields 1.30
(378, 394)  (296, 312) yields 1.50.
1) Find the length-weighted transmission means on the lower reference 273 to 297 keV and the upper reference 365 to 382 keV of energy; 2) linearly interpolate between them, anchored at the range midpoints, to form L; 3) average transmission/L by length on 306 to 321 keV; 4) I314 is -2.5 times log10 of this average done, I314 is 0.131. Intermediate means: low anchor 7.18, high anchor 7.95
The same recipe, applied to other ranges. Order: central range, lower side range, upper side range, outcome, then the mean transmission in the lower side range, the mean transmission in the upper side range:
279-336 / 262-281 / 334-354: 0.18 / 8.1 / 8.08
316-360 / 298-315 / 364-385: -0.20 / 5.53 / 7.93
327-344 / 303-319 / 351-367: -0.19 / 6.15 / 7.89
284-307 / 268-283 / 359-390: 0.29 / 7.82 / 7.98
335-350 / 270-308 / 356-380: -0.09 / 6.62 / 8.01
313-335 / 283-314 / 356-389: -0.16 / 6.06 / 7.97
